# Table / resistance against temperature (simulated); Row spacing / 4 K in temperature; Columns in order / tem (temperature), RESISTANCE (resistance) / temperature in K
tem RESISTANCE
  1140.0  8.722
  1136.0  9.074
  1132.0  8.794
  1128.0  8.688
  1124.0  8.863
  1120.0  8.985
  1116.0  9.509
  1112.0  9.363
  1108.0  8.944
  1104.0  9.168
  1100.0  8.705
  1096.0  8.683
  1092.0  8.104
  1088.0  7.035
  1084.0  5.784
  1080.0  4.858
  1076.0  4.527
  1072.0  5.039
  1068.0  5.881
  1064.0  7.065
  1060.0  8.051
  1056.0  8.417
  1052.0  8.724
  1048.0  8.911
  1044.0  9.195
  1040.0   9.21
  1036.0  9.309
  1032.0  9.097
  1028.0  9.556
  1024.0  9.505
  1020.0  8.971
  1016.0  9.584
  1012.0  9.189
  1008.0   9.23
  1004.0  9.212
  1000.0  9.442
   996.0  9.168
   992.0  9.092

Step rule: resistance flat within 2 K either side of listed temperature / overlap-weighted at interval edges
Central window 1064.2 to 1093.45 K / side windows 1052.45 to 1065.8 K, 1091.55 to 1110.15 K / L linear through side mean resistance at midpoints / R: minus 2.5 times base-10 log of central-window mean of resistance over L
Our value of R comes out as 0.37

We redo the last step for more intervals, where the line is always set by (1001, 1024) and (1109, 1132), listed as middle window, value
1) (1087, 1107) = 0.08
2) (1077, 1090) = 0.49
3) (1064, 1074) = 0.50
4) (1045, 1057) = 0.05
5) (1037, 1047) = 0.00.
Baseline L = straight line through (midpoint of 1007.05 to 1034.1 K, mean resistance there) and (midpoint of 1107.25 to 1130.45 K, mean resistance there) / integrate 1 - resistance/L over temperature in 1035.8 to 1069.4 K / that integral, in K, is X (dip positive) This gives 3.4 K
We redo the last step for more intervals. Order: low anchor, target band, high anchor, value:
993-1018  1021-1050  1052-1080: -4.9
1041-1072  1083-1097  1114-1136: 1.7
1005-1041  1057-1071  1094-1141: 3.4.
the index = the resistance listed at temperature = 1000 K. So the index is 9.442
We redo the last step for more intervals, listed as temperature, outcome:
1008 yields 9.23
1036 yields 9.309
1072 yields 5.039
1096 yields 8.683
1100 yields 8.705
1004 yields 9.212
